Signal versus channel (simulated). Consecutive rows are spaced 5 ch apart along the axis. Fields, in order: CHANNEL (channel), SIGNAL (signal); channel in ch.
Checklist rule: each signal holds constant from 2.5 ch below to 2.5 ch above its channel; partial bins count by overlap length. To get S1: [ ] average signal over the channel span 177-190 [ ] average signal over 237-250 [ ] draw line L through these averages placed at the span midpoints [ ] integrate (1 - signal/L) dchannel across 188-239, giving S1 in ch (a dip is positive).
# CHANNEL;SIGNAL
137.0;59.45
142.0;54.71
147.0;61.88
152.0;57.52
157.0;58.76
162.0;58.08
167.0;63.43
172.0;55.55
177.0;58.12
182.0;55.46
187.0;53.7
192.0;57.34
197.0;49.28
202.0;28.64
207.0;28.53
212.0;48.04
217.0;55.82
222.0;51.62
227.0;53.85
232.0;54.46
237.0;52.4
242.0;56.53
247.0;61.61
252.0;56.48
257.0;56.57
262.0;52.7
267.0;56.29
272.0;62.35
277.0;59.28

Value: 7.6 ch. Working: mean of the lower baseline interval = 55.4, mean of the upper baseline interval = 57.7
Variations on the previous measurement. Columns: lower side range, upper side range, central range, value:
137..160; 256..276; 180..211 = 6.7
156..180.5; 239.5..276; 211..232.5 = 1.9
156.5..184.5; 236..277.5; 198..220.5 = 6.4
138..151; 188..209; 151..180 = -3.7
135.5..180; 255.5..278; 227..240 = 0.9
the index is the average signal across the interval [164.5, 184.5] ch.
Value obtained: 58.1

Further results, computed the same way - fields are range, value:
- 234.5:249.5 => 56.8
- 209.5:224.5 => 51.8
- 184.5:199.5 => 53.4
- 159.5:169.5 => 60.8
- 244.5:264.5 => 56.8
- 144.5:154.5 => 59.7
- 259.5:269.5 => 54.5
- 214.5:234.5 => 53.9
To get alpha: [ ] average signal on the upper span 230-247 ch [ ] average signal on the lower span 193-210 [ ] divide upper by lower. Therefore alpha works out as 1.47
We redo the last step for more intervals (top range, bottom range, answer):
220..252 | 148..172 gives 0.93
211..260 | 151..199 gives 0.97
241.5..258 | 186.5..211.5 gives 1.35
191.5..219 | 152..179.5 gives 0.74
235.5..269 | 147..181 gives 0.96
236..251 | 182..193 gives 1.04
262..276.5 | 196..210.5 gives 1.67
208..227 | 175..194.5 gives 0.90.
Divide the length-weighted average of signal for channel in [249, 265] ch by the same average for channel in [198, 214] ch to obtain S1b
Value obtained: 1.5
